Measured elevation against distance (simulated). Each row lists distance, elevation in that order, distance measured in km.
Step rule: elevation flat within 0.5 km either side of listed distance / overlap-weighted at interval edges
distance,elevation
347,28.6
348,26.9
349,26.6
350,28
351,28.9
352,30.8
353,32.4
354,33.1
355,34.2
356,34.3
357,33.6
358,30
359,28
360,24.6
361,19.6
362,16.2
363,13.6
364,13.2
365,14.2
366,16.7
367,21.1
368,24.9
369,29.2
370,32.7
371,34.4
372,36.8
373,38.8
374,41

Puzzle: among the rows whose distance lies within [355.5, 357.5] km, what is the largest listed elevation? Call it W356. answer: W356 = 34.3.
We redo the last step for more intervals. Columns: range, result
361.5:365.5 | 16.2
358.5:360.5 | 28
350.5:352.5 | 30.8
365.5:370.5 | 32.7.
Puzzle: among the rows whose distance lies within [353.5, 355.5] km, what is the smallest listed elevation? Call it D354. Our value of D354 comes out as 33.1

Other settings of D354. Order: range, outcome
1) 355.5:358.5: 30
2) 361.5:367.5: 13.2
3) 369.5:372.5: 32.7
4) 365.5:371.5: 16.7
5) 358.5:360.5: 24.6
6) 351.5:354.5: 30.8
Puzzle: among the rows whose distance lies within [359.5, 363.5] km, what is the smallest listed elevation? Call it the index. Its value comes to 13.6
